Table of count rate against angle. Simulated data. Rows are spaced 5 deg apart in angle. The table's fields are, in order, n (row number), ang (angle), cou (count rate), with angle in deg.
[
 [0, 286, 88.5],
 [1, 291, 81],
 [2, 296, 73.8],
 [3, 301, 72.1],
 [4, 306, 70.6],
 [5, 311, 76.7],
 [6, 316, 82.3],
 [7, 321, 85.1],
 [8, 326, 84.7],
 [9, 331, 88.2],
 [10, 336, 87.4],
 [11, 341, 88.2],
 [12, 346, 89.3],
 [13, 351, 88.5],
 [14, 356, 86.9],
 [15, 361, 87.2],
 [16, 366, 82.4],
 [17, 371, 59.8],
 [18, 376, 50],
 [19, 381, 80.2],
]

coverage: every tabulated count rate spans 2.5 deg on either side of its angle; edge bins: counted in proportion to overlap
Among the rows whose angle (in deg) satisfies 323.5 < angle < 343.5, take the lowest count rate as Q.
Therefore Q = 84.7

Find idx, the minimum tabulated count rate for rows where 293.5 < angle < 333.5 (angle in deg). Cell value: 70.6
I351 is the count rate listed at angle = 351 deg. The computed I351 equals 88.5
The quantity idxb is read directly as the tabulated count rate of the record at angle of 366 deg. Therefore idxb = 82.4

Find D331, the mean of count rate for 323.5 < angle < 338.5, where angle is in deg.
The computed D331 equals 86.8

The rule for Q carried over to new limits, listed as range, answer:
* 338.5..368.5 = 82.4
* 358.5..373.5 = 59.8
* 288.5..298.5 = 73.8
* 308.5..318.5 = 76.7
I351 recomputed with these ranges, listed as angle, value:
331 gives 88.2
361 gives 87.2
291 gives 81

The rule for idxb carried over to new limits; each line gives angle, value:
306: 70.6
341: 88.2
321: 85.1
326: 84.7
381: 80.2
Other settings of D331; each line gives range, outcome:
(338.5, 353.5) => 88.7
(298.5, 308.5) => 71.3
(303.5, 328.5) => 79.9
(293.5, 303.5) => 73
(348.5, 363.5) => 87.5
